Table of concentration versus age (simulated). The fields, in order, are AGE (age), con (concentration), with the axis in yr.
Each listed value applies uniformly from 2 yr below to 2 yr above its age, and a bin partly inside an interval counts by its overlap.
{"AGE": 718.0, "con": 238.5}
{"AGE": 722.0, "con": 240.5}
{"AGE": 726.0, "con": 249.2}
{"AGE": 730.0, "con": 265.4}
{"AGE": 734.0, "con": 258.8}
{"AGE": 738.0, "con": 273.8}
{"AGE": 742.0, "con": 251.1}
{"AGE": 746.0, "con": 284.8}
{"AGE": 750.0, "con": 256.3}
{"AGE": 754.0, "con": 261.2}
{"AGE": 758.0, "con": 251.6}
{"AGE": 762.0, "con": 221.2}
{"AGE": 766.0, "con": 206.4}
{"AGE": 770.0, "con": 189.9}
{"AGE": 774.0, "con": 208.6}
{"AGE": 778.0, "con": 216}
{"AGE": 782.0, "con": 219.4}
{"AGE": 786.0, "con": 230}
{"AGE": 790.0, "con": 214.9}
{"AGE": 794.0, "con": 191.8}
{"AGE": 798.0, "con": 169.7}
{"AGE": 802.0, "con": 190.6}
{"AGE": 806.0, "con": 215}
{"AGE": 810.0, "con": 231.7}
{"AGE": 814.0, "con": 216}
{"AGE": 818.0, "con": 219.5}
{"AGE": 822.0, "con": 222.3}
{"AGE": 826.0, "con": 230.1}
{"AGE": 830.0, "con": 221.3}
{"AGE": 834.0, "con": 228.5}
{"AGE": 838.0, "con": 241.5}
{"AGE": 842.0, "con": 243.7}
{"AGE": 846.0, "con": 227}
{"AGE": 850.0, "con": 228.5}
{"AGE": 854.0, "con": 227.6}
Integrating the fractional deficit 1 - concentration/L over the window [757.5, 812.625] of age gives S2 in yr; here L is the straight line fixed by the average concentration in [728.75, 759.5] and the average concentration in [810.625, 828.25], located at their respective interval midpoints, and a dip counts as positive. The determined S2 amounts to 7.1 yr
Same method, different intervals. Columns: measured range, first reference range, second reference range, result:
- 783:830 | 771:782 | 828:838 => 1.7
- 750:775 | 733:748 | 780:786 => 1.9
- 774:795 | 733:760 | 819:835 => 2.6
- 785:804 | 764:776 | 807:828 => 1.3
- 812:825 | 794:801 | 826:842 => -0.6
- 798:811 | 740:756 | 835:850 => 2.2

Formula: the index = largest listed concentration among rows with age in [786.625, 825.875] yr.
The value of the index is 231.7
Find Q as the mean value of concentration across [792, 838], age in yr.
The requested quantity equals 214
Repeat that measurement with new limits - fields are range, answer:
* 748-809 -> 216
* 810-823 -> 221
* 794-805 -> 185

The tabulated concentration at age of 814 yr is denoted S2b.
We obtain 216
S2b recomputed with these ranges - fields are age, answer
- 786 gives 230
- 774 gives 208.6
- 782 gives 219.4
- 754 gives 261.2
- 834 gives 228.5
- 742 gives 251.1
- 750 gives 256.3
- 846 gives 227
